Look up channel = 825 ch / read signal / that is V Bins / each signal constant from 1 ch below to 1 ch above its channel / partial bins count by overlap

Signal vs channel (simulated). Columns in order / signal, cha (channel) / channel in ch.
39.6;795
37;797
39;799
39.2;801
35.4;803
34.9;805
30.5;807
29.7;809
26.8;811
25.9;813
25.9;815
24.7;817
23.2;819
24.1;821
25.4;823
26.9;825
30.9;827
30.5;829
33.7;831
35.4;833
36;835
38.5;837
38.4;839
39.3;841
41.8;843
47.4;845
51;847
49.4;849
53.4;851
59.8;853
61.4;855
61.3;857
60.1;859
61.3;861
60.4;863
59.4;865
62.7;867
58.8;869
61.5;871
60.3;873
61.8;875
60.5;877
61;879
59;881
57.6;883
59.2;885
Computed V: 26.9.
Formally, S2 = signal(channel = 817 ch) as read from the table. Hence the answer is 24.7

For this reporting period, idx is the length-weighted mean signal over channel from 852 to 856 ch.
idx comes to 60.6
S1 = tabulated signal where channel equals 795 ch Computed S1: 39.6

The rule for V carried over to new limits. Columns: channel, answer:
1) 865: 59.4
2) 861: 61.3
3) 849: 49.4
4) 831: 33.7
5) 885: 59.2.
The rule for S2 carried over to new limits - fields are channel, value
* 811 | 26.8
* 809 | 29.7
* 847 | 51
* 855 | 61.4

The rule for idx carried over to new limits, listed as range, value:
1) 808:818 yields 26.6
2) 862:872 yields 60.6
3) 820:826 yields 25.5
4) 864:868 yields 61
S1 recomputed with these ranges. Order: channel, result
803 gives 35.4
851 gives 53.4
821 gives 24.1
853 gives 59.8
